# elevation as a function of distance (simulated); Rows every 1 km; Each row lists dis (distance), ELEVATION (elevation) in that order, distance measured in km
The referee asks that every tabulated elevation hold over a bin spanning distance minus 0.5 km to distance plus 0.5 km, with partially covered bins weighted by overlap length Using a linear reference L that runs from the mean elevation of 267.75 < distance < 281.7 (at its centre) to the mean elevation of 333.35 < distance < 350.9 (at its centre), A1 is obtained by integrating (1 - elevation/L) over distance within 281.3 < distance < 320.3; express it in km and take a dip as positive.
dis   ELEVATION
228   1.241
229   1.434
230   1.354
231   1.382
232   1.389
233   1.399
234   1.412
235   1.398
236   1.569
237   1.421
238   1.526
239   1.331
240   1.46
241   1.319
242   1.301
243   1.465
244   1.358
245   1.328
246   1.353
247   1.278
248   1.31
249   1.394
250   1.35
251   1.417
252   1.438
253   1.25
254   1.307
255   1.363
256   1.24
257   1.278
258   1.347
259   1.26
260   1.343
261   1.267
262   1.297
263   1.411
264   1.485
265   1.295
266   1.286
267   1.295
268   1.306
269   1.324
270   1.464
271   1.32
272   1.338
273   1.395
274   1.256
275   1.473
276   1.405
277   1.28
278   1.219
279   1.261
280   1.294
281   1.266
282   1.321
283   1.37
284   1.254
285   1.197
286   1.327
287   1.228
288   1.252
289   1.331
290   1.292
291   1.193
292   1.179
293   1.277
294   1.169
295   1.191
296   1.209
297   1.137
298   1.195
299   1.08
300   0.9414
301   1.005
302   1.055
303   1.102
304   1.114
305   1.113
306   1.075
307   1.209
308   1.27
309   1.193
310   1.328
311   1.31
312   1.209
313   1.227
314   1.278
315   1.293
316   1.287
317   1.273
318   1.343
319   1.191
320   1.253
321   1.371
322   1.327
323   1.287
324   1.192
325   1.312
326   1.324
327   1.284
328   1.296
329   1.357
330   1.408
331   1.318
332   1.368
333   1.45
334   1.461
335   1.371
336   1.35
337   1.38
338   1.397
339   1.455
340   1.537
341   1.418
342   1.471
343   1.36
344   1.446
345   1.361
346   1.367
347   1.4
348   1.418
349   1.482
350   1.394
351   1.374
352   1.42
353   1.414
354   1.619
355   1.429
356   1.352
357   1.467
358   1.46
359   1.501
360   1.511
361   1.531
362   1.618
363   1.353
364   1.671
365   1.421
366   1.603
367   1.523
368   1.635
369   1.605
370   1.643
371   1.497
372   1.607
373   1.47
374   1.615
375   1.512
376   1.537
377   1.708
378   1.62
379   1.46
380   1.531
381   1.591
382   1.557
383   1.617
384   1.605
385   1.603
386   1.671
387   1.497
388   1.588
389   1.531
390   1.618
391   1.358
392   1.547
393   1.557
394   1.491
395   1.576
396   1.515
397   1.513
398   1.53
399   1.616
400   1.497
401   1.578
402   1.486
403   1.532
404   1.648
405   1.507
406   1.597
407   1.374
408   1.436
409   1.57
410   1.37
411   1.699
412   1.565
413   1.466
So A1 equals 4.29 km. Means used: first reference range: 1.33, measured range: 1.21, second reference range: 1.42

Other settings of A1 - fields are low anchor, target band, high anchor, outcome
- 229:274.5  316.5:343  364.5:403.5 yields 2.2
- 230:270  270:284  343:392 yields 0.7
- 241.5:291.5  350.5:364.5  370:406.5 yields 0.2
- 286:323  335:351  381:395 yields -0.5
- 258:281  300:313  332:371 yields 2.2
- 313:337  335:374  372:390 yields -0.5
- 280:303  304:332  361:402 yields 0.8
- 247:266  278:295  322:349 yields 1.1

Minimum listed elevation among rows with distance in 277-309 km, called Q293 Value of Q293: 0.9414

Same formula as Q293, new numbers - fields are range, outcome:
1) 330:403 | 1.318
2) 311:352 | 1.191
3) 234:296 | 1.169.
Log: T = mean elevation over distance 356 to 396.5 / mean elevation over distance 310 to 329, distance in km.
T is 1.21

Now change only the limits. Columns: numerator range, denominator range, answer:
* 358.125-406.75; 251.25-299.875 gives 1.20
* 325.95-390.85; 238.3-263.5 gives 1.11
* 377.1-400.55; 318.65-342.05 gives 1.15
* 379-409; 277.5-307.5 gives 1.29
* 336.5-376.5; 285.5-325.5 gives 1.22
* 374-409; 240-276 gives 1.15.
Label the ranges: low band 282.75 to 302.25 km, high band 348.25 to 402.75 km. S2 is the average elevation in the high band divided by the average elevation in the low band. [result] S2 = 1.3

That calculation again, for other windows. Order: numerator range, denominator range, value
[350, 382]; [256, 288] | 1.16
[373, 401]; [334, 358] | 1.09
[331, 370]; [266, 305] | 1.17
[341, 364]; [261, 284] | 1.09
